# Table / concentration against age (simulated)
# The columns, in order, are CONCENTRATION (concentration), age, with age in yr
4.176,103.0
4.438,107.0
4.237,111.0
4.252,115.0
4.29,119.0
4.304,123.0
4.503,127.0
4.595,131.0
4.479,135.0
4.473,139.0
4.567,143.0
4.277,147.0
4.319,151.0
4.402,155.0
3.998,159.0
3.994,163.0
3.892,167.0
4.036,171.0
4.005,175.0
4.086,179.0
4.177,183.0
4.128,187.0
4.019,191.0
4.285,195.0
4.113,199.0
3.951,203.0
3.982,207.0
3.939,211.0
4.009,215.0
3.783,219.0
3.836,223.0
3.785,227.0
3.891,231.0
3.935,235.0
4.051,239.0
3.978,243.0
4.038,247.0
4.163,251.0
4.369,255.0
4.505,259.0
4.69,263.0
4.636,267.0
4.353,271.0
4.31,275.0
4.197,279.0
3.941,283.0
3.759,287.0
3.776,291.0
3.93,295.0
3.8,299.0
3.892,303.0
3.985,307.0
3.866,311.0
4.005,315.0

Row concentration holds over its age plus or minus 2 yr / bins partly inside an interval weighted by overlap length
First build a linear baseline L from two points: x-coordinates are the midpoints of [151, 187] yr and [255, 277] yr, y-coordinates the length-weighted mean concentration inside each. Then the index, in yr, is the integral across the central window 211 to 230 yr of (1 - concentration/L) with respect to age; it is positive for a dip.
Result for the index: 1.9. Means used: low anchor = 4.09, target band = 3.86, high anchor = 4.49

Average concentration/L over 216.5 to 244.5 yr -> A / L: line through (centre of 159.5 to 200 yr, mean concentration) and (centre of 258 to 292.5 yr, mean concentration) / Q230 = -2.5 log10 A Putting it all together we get 0.07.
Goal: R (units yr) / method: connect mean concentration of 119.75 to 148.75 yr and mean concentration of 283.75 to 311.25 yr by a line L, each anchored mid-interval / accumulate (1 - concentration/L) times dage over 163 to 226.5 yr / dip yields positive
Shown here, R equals 3.3 yr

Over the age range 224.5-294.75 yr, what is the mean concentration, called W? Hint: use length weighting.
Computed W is 4.13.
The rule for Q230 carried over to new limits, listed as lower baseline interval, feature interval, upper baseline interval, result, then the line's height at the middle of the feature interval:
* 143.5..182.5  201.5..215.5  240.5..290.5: 0.06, 4.18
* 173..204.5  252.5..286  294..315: -0.10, 3.96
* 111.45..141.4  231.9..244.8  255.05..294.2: 0.08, 4.28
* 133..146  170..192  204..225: 0.02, 4.17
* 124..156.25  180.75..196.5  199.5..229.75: -0.01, 4.1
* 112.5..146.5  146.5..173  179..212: 0.04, 4.27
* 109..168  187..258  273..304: 0.02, 4.11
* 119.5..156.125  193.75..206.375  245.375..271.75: 0.08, 4.41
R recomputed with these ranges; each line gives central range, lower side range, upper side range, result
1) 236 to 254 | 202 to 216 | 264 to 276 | 0.8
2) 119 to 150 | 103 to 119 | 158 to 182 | -2.0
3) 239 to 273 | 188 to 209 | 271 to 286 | -1.6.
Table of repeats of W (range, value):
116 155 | 4.42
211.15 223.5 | 3.89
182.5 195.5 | 4.13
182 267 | 4.09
